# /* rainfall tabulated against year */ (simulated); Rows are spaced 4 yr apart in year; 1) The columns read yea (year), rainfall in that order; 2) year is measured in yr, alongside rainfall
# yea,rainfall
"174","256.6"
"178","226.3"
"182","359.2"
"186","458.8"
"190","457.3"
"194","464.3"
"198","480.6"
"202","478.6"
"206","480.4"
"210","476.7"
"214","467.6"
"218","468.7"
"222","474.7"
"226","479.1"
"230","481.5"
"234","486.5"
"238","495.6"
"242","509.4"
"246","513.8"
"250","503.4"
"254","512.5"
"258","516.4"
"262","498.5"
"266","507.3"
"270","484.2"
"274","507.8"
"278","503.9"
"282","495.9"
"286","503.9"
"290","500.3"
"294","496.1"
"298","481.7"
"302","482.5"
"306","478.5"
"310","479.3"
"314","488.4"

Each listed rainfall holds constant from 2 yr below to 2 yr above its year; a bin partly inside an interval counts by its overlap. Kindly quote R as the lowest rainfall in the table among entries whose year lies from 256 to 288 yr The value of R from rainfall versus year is 484.2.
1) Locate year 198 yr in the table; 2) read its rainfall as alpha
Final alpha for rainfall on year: 480.6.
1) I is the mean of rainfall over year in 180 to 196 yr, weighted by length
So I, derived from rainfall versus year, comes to 435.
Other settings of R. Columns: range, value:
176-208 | 226.3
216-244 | 468.7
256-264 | 498.5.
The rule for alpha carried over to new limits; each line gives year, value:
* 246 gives 513.8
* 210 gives 476.7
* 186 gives 458.8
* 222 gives 474.7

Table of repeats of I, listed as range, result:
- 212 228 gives 473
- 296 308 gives 481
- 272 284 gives 503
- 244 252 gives 509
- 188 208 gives 472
